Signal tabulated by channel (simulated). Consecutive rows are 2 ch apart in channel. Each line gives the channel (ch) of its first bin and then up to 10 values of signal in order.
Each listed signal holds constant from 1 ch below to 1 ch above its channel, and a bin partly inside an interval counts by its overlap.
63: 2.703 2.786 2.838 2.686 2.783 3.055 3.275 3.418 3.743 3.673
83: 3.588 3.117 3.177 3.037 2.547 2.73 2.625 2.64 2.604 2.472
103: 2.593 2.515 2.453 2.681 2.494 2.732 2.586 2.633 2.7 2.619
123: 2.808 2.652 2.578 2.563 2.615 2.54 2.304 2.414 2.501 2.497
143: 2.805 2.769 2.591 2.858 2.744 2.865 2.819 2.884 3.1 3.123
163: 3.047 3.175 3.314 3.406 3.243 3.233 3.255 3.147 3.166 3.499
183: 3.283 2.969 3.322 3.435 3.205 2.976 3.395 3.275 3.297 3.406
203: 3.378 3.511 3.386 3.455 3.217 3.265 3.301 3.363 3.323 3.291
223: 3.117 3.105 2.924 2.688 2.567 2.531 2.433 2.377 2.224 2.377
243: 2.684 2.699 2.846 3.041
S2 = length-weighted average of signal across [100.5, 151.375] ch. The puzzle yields 2.6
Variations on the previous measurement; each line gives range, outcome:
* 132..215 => 3.08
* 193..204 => 3.32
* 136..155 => 2.68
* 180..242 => 3.09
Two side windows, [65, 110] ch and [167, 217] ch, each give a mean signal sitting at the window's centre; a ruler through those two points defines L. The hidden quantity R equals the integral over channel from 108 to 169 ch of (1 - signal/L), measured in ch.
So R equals 7.1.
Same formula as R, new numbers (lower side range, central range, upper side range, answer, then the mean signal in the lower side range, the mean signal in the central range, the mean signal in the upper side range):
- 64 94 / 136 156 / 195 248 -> 2.4 ch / 3.1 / 2.69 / 3.01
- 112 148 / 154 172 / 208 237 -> -2.4 ch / 2.61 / 3.12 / 3.02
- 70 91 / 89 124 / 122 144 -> 3.4 ch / 3.25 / 2.63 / 2.57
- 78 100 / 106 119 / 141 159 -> 1.5 ch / 3.04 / 2.6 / 2.79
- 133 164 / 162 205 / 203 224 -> -2.9 ch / 2.75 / 3.26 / 3.33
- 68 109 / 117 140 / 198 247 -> 2.9 ch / 2.93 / 2.57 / 2.99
